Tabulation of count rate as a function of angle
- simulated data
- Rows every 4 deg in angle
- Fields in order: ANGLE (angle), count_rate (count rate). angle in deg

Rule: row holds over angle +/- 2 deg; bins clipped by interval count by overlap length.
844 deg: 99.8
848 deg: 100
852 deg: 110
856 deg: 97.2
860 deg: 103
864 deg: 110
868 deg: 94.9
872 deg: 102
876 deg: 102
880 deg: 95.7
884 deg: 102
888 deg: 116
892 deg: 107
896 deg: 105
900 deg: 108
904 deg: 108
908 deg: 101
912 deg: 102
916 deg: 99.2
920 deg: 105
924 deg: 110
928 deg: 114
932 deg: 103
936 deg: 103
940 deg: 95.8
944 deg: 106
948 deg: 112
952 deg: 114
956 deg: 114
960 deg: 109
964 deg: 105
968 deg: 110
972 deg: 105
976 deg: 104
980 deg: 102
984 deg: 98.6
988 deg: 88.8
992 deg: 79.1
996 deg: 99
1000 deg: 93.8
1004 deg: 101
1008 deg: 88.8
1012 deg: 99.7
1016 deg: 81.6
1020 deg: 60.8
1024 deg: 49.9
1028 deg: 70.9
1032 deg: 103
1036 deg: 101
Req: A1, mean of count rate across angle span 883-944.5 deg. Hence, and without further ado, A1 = 105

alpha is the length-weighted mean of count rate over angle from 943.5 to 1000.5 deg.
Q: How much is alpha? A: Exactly 103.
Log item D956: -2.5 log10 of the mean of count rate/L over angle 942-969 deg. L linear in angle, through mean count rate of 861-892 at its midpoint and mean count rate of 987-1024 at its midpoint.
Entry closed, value -0.19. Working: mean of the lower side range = 103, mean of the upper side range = 86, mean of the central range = 110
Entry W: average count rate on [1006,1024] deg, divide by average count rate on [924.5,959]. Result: 0.7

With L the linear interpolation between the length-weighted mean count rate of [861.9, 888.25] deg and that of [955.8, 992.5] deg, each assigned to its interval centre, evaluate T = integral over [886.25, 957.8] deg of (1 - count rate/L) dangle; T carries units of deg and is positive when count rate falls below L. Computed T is -3.3 deg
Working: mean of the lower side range 102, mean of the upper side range 102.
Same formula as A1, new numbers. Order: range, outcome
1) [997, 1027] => 82.4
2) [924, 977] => 107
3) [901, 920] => 103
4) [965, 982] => 105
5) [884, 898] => 108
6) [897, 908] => 106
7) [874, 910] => 105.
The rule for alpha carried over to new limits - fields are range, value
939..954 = 108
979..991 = 94.6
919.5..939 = 107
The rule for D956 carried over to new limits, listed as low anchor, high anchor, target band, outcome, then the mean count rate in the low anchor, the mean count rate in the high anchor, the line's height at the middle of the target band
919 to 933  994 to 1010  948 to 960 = -0.090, 109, 95.7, 104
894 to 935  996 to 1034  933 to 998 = -0.090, 105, 84.1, 94.6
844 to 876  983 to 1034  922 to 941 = -0.124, 102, 85.5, 94.2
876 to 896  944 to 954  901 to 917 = 0.043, 105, 112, 107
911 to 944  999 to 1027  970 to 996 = -0.082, 104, 81.4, 89.4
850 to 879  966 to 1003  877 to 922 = -0.034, 102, 97.9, 101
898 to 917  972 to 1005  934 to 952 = -0.051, 104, 96.2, 101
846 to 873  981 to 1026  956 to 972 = -0.196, 102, 85.9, 90.5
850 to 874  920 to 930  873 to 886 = 0.052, 103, 111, 105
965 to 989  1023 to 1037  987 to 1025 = 0.078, 102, 82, 91.1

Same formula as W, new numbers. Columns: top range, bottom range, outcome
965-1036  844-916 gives 0.88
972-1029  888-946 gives 0.84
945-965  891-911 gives 1.05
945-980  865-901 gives 1.05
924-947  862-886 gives 1.04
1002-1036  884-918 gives 0.79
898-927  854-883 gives 1.04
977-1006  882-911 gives 0.89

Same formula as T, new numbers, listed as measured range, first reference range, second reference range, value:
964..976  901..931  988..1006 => -1.2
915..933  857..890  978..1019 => -1.5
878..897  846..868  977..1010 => -0.7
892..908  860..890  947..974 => -0.2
